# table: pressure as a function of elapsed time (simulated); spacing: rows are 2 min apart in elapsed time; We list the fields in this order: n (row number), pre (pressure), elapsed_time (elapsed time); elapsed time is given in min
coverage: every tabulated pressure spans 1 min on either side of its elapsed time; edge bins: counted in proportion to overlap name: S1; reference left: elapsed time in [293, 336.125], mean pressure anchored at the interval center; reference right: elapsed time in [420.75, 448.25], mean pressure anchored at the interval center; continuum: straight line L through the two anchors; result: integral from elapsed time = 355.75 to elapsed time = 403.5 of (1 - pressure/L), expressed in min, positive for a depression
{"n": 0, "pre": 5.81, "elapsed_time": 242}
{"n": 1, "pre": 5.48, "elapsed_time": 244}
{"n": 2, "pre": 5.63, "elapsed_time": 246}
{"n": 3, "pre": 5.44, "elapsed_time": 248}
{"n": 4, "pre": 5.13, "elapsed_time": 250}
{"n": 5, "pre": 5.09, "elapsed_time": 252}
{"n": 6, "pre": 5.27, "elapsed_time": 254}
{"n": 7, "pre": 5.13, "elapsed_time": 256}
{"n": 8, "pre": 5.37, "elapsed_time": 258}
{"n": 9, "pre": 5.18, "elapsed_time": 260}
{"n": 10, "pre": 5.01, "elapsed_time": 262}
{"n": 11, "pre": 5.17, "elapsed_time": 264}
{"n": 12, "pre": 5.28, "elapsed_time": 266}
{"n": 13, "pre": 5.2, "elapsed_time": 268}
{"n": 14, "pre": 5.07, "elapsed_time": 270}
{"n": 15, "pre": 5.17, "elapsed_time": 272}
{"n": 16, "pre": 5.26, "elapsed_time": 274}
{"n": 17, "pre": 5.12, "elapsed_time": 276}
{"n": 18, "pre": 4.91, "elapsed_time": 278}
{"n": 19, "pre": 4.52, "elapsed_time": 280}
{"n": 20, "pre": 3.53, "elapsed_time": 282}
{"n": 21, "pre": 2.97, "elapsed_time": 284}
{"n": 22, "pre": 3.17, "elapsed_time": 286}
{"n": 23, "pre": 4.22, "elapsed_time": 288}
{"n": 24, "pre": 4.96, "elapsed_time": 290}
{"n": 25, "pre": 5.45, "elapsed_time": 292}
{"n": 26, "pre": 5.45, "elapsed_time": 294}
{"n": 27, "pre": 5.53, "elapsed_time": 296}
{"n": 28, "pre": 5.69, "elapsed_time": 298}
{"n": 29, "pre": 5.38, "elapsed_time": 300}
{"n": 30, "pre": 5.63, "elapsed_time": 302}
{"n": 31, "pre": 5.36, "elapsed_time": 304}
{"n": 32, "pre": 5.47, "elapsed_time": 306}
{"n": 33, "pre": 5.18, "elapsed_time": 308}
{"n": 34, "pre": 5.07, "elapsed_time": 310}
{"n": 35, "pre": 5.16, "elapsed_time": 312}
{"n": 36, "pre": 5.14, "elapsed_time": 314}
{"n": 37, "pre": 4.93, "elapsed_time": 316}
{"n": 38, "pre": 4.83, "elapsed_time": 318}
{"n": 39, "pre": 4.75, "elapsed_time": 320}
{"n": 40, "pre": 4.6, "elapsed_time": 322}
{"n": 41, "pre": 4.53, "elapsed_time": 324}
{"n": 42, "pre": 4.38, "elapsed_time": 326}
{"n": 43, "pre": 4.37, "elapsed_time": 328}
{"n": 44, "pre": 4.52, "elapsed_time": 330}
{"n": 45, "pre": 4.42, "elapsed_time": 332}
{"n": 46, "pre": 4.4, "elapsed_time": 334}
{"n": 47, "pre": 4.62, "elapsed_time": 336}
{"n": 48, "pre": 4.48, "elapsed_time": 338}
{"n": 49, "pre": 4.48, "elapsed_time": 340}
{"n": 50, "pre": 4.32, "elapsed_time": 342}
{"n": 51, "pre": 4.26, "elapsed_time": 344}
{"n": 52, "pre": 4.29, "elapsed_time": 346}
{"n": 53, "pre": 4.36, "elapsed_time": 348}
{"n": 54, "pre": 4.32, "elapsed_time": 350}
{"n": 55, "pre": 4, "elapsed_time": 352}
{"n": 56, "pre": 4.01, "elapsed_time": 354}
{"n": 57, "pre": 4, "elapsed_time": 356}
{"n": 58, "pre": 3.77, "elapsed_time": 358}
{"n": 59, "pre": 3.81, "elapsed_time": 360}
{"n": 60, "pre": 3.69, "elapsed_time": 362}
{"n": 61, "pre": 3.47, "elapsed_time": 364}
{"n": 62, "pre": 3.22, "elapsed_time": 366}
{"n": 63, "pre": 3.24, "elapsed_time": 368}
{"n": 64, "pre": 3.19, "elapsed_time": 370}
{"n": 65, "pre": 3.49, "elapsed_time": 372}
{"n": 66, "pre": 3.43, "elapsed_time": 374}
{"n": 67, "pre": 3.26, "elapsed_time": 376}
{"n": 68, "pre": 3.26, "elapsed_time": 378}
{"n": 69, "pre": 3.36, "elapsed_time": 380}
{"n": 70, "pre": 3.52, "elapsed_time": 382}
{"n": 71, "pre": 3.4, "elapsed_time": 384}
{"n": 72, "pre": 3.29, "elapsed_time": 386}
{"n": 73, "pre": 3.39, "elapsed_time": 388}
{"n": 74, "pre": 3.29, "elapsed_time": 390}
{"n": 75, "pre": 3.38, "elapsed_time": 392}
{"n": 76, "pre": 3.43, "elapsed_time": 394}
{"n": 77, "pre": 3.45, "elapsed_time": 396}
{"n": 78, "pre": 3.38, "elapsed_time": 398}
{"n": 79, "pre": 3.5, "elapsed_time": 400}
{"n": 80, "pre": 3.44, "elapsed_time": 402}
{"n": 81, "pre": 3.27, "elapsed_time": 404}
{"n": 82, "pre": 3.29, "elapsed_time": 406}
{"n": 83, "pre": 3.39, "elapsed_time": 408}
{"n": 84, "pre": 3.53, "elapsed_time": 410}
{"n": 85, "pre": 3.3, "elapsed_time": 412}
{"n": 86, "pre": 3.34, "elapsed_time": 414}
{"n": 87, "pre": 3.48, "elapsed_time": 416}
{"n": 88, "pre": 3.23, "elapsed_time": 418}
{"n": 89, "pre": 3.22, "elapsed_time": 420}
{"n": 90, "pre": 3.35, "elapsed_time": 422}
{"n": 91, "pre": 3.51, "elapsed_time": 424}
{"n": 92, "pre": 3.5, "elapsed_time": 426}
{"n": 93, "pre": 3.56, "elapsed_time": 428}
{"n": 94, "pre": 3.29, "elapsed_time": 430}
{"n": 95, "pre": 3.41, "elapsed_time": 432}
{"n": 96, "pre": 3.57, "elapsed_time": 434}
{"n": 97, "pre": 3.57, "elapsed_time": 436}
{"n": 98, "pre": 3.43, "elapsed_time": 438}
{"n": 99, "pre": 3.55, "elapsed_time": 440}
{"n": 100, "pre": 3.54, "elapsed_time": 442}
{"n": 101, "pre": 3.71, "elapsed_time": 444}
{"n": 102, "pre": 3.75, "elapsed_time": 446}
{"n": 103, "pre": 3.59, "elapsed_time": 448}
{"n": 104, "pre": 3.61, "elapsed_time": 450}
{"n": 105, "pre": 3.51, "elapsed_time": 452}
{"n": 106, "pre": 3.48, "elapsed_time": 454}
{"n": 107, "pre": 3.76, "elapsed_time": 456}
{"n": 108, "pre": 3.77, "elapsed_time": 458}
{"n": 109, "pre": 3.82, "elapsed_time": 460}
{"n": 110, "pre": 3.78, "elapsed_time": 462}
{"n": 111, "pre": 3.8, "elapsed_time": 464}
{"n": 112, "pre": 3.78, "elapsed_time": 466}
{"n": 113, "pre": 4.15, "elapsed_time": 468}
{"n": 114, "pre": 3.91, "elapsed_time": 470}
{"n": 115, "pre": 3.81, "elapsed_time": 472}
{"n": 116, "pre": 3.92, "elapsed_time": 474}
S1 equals 8.6 min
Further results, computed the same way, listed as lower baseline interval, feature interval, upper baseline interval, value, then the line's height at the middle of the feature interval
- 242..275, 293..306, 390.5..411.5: -2.1 min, 4.72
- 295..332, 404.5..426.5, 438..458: 3.2 min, 3.95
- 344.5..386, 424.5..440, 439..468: 0.8 min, 3.68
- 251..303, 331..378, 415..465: 4.1 min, 4.29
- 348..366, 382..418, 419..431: 1.9 min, 3.58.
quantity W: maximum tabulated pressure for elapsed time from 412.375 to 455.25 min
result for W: 3.75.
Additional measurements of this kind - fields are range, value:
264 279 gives 5.28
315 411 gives 4.93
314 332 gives 5.14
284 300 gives 5.69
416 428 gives 3.56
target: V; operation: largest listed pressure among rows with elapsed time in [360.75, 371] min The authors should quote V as 3.69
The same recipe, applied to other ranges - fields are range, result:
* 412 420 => 3.48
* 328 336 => 4.62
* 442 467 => 3.82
